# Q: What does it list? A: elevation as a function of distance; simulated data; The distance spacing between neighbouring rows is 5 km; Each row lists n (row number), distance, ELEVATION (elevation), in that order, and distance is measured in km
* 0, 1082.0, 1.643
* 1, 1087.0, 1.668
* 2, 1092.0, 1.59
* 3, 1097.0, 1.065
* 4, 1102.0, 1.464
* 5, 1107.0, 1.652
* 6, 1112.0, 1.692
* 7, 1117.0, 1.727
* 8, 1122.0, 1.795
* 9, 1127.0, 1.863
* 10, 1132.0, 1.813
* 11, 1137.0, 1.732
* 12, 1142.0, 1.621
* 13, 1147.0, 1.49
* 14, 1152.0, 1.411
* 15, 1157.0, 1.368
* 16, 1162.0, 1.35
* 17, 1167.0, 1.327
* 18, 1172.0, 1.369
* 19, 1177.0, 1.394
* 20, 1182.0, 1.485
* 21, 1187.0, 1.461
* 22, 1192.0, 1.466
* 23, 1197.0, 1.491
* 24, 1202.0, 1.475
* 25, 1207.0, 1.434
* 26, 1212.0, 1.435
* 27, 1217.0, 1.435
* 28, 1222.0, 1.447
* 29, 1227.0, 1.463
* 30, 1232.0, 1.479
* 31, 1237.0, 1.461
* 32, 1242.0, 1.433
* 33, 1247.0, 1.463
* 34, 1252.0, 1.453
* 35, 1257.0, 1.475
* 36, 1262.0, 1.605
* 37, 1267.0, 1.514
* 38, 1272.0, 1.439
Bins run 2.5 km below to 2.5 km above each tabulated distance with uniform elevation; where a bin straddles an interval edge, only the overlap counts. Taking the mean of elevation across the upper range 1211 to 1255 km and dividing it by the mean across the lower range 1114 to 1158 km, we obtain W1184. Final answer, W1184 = 0.9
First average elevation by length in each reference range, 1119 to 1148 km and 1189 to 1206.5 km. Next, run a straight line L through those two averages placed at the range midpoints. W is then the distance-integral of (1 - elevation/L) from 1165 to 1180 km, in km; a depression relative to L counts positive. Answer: 2.0 km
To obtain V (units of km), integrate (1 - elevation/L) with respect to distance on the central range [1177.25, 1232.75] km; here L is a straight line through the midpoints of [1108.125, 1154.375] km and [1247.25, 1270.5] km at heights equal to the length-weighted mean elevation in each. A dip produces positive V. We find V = 4.26 km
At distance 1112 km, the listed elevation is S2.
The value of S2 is 1.692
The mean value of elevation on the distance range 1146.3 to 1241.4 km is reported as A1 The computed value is 1.43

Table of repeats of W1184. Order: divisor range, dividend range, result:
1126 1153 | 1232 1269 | 0.90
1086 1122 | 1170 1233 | 0.93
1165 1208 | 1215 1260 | 1.02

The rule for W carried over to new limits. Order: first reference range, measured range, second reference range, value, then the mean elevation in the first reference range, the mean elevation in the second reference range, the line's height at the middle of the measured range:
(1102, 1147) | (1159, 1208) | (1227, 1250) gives 4.8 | 1.71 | 1.46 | 1.58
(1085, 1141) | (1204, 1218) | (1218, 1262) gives 0.7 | 1.64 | 1.47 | 1.51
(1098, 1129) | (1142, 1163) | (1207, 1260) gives 2.1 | 1.67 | 1.45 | 1.6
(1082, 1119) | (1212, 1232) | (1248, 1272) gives 0.8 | 1.55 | 1.5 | 1.51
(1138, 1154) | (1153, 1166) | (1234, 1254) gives 1.4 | 1.53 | 1.45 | 1.52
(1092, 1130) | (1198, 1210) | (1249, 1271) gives 0.7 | 1.61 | 1.51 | 1.54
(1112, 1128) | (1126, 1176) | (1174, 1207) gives 3.6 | 1.77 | 1.46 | 1.63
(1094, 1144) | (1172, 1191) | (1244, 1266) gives 1.7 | 1.64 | 1.5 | 1.58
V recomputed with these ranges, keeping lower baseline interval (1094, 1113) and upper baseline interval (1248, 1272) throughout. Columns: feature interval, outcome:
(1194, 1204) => 0.00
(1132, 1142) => -1.78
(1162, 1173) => 0.95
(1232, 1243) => 0.28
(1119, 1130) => -2.74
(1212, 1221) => 0.31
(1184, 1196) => 0.10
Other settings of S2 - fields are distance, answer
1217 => 1.435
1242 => 1.433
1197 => 1.491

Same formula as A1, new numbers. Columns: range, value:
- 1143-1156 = 1.46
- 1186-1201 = 1.47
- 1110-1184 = 1.56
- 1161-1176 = 1.35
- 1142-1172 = 1.41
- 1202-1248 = 1.45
